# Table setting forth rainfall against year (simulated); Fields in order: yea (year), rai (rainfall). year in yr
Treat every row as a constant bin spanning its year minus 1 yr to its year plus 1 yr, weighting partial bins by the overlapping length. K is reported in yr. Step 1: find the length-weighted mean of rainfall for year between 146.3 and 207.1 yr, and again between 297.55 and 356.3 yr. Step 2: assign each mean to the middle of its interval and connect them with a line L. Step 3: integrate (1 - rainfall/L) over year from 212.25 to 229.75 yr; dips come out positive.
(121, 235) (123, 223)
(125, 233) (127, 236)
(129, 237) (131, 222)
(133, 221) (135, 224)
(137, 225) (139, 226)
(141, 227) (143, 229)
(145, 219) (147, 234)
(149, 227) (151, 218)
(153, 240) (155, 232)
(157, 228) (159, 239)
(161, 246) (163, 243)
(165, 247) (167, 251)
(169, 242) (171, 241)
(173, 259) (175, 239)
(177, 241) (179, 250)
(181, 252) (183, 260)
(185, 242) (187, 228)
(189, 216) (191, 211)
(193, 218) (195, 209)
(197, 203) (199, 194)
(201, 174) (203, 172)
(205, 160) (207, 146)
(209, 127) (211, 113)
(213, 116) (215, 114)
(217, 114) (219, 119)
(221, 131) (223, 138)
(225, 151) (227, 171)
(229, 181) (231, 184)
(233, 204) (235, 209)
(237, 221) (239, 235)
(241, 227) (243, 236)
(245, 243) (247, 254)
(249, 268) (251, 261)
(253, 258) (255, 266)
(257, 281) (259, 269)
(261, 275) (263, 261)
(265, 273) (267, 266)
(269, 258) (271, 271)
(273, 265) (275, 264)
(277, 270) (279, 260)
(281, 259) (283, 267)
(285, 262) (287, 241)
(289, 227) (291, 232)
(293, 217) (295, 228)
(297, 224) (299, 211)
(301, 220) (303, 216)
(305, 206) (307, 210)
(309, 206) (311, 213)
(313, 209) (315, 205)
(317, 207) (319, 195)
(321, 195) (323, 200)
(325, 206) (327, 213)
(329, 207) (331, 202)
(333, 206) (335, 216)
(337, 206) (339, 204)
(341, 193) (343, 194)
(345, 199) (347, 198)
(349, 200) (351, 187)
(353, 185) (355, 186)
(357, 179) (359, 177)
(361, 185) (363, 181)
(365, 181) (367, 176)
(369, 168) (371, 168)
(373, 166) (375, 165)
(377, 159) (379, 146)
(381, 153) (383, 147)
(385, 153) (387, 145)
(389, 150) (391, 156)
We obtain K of 6.6 yr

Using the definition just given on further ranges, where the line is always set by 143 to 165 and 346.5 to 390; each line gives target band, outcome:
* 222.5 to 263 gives -4.3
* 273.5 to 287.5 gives -4.7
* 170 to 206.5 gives 0.6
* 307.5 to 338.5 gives -3.7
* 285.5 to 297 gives -2.2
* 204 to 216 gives 4.8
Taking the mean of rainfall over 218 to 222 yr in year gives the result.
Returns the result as 125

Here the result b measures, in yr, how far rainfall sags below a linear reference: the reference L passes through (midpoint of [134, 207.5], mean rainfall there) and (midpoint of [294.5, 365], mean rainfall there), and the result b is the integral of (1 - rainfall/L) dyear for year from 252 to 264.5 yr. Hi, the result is -3.3 yr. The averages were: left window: 225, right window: 201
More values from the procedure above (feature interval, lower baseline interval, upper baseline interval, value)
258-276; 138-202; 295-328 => -4.2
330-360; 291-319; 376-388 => -2.4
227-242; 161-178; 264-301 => 2.5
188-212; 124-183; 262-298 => 6.3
